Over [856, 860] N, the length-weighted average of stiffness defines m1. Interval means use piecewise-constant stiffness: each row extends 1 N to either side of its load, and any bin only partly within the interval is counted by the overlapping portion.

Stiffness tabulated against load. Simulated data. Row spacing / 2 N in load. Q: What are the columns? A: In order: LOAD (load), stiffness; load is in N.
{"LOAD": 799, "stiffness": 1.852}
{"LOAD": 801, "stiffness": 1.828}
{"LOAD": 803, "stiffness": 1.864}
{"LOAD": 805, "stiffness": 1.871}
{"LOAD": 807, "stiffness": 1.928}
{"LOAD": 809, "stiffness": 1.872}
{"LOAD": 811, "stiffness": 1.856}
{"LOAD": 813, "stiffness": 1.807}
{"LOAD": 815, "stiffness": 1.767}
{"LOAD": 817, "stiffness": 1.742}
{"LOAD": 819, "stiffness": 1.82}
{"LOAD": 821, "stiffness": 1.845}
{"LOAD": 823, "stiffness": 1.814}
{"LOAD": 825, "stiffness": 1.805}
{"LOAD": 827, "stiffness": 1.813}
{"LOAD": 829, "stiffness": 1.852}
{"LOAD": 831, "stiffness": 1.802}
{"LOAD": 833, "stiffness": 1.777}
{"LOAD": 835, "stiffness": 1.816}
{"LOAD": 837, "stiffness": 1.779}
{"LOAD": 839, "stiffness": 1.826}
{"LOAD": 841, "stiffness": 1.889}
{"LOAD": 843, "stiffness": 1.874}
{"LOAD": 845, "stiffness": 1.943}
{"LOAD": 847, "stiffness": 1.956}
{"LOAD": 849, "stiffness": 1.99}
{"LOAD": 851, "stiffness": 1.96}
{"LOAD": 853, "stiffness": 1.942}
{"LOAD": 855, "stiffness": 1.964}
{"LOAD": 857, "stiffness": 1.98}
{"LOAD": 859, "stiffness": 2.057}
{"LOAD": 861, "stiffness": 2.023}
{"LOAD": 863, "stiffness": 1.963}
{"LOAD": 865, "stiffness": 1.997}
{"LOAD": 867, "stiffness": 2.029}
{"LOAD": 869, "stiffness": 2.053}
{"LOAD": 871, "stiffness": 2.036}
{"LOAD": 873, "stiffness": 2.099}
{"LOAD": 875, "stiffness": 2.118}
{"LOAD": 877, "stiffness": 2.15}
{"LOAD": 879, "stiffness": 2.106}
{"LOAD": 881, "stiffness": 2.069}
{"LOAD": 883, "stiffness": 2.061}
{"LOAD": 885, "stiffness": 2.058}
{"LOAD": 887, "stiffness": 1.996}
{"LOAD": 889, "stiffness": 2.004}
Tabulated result 2.02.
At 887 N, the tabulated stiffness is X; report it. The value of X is 1.996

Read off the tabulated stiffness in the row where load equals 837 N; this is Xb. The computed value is 1.779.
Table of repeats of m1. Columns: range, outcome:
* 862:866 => 1.98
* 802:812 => 1.88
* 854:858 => 1.97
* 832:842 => 1.82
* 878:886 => 2.07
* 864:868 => 2.01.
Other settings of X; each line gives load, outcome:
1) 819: 1.82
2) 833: 1.777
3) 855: 1.964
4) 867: 2.029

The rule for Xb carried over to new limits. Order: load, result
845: 1.943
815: 1.767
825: 1.805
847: 1.956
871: 2.036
